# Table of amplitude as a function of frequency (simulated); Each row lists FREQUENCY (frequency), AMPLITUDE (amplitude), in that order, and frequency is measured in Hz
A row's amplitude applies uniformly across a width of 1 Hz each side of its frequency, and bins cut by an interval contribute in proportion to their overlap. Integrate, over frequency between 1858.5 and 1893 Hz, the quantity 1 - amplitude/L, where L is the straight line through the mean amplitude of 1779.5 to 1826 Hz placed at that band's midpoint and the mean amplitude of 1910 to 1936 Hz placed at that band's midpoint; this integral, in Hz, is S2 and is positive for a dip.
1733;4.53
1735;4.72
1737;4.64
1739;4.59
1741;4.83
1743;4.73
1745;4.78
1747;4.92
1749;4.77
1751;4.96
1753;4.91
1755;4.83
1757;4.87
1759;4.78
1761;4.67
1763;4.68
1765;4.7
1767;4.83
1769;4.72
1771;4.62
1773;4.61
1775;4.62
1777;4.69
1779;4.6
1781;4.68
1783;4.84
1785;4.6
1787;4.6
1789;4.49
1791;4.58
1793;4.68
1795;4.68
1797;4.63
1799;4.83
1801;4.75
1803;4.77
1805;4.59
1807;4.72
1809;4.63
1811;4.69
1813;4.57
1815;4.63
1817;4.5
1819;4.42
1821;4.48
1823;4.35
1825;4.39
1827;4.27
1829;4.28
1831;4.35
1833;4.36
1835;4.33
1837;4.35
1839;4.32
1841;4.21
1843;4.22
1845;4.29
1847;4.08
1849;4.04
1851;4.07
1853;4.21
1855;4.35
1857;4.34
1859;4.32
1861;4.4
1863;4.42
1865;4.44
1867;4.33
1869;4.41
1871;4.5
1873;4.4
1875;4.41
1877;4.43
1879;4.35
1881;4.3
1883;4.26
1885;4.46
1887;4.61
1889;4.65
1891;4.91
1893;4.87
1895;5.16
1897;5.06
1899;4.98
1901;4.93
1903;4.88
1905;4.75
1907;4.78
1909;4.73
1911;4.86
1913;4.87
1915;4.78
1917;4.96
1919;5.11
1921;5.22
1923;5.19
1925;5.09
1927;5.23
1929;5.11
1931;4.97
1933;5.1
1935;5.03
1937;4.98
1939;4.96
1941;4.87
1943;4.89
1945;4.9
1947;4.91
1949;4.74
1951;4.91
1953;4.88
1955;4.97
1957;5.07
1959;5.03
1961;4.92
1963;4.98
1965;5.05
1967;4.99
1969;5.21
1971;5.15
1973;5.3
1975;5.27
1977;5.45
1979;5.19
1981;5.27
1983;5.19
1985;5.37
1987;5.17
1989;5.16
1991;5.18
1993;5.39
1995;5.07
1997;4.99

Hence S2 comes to 2.9 Hz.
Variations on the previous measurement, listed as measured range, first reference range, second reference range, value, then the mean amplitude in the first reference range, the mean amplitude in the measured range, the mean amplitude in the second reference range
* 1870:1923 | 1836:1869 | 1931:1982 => -1.7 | 4.28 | 4.75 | 5.04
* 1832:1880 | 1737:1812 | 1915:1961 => 5.3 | 4.71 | 4.32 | 5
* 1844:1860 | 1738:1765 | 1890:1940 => 2.3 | 4.79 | 4.21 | 4.98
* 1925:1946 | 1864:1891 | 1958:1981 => -0.5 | 4.44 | 5.01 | 5.15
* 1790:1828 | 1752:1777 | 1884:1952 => 1.6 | 4.73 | 4.59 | 4.93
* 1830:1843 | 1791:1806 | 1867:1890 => 0.7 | 4.7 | 4.31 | 4.43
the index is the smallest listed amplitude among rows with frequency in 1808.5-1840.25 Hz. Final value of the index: 4.27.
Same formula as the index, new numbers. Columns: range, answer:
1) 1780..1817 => 4.49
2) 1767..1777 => 4.61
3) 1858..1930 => 4.26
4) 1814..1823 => 4.35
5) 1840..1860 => 4.04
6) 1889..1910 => 4.65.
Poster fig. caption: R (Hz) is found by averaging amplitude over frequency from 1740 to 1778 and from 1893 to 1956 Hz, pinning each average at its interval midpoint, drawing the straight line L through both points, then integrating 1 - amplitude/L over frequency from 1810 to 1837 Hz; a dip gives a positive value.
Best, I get 2.3 Hz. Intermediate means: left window 4.76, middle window 4.43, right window 4.96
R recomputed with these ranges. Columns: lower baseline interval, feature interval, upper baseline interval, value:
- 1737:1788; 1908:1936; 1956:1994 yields 0.3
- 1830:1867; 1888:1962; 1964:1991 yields -1.9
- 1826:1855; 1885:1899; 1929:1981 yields -0.8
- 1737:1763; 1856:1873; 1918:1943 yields 2.0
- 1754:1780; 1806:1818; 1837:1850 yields -0.6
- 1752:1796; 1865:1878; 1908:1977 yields 1.2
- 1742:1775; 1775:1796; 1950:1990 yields 0.7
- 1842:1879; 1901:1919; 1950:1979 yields -0.6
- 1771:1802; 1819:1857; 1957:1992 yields 4.1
